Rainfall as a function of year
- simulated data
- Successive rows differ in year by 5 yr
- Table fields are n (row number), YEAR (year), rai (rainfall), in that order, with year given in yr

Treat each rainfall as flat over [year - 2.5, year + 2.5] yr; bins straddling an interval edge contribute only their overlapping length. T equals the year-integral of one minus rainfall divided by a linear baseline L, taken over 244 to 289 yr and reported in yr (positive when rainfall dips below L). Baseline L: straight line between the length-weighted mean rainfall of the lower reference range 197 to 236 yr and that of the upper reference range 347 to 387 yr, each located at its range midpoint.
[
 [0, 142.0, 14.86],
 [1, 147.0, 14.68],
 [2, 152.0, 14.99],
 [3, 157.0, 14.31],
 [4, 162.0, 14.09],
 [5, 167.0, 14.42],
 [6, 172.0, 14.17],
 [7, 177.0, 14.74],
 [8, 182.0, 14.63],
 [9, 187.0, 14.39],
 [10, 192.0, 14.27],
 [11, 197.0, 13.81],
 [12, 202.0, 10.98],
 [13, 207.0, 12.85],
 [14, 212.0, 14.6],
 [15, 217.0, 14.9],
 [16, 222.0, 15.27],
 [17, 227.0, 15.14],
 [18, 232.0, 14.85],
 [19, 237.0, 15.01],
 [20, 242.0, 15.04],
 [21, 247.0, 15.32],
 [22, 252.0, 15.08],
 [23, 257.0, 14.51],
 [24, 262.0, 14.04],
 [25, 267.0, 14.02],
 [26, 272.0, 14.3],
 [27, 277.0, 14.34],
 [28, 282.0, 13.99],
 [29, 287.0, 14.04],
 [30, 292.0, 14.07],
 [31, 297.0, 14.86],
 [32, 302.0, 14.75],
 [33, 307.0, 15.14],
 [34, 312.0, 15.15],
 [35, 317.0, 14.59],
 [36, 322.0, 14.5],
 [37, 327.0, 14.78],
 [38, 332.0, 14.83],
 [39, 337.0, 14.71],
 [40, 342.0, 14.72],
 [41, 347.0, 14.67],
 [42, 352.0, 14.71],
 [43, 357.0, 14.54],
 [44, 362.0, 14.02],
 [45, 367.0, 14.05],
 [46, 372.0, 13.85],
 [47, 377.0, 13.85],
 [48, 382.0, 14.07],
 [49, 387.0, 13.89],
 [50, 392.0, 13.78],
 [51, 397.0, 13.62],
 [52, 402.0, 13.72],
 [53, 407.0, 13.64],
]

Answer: -0.9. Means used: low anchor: 14.1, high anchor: 14.2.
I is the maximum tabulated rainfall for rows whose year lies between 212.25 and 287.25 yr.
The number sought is 15.32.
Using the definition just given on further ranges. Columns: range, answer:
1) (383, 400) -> 13.89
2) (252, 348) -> 15.15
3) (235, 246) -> 15.04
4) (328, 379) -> 14.83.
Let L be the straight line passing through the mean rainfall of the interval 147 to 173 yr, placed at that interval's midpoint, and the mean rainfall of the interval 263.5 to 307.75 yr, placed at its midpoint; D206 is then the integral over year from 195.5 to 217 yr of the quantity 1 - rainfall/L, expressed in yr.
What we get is 1.7 yr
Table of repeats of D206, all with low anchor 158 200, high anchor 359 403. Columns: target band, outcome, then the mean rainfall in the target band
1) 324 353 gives -1.6 yr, 14.7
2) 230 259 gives -1.7 yr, 15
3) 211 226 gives -0.8 yr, 15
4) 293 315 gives -1.4 yr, 14.9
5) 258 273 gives 0.0 yr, 14.1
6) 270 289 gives -0.1 yr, 14.2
